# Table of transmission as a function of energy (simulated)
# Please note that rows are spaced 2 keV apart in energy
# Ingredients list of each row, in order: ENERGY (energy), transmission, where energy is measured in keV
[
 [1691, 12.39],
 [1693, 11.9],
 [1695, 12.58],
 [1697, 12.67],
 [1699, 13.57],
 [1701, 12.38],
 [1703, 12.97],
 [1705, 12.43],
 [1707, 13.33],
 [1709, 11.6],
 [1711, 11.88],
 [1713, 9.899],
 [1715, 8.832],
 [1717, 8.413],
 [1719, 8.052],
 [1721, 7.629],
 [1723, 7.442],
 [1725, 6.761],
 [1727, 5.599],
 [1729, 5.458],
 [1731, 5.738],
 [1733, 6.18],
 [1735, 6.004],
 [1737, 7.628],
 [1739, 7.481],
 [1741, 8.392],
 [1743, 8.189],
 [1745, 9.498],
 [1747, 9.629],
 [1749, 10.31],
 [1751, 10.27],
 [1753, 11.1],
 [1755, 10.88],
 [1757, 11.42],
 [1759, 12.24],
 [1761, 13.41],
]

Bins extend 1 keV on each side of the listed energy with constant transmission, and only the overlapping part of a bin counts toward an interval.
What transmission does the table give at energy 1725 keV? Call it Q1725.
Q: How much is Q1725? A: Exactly 6.761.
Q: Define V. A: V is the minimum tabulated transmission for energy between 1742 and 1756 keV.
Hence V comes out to 8.189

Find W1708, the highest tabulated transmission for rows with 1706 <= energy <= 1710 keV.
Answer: 13.33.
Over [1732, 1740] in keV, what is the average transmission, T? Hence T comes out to 6.82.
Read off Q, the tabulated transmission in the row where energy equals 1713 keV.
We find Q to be 9.899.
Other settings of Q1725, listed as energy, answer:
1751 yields 10.27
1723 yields 7.442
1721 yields 7.629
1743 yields 8.189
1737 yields 7.628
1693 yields 11.9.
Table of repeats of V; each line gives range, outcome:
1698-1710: 11.6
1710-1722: 7.629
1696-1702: 12.38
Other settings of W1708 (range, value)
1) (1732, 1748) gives 9.629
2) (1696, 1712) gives 13.57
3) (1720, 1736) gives 7.629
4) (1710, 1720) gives 11.88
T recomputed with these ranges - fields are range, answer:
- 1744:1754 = 10.2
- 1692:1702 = 12.6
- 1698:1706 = 12.8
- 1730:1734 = 5.96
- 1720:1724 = 7.54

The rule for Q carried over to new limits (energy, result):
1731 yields 5.738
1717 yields 8.413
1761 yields 13.41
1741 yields 8.392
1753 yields 11.1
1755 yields 10.88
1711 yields 11.88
